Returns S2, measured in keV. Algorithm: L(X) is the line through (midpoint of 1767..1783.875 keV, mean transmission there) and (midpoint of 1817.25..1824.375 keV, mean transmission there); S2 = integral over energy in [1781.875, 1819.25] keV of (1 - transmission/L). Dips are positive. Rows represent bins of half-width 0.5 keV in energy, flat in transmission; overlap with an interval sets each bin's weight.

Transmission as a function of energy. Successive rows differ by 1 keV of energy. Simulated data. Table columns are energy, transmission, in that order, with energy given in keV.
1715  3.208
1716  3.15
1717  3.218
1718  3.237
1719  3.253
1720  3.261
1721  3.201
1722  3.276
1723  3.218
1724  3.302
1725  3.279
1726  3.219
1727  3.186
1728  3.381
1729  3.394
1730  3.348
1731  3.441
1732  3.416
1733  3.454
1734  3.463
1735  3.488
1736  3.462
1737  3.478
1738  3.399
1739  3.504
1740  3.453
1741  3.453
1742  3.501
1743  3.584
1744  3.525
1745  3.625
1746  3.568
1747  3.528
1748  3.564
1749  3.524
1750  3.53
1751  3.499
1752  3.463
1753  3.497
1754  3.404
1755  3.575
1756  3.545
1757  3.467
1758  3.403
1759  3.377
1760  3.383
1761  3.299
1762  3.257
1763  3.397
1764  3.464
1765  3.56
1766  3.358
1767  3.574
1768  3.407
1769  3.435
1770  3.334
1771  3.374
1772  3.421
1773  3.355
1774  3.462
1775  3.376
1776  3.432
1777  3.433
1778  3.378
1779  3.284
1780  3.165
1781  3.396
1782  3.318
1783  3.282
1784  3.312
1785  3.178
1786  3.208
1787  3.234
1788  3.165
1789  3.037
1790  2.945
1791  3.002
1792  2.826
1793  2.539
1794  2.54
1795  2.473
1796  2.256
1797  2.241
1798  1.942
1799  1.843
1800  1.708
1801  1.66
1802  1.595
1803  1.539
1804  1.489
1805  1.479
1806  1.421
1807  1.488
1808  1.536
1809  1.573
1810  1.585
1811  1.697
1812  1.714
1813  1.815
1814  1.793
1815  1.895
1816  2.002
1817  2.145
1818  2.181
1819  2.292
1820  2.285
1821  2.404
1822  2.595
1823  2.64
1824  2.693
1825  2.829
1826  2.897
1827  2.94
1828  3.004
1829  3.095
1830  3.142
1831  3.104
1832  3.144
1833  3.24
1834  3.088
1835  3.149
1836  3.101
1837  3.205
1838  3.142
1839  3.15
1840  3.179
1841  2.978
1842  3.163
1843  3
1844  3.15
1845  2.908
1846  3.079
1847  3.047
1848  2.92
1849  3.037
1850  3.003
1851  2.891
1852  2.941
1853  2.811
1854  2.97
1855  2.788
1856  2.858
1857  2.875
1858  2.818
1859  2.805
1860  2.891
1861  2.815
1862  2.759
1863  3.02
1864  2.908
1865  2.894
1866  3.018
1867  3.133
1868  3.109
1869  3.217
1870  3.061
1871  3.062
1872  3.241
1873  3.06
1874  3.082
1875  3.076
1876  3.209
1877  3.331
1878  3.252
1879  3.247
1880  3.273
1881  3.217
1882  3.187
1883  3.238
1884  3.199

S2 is 8.5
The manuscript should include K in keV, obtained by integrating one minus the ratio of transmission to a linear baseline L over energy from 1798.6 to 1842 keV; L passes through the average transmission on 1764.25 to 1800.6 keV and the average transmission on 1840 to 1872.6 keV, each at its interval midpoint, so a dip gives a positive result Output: 9.2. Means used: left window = 3.05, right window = 2.98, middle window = 2.37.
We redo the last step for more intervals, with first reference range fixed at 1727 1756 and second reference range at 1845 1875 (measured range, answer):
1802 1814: 6.0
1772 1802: 3.7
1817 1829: 2.0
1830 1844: -0.3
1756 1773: -0.1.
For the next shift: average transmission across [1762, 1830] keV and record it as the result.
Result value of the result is 2.65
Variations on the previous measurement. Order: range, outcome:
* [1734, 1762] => 3.48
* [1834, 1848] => 3.09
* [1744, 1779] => 3.45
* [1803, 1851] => 2.55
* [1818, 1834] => 2.81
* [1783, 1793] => 3.08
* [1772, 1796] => 3.13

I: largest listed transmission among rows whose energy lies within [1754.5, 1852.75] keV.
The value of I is 3.575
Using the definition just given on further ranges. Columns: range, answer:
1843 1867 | 3.15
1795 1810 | 2.473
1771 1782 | 3.462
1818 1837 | 3.24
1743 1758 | 3.625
